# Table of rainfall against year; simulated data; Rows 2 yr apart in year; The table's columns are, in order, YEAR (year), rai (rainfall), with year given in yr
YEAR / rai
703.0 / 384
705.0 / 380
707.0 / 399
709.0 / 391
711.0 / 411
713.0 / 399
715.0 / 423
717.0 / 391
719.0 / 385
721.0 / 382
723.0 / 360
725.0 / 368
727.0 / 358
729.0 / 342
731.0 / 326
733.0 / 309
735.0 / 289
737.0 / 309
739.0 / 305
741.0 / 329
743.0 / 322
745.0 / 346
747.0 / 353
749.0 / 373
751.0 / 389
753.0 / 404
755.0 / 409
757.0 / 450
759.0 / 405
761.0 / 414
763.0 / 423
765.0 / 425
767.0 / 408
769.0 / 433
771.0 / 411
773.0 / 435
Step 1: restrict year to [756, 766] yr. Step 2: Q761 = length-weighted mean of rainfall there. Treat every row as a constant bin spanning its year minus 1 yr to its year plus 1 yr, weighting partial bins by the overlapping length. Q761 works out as 423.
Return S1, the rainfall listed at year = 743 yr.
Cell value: 322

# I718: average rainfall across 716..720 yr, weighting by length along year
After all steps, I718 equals 388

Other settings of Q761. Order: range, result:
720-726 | 370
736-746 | 322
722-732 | 351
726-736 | 325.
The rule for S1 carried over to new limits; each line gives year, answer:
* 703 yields 384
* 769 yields 433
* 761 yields 414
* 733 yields 309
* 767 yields 408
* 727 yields 358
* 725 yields 368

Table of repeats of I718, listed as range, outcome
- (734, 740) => 301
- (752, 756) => 406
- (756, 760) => 428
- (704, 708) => 390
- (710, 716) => 411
